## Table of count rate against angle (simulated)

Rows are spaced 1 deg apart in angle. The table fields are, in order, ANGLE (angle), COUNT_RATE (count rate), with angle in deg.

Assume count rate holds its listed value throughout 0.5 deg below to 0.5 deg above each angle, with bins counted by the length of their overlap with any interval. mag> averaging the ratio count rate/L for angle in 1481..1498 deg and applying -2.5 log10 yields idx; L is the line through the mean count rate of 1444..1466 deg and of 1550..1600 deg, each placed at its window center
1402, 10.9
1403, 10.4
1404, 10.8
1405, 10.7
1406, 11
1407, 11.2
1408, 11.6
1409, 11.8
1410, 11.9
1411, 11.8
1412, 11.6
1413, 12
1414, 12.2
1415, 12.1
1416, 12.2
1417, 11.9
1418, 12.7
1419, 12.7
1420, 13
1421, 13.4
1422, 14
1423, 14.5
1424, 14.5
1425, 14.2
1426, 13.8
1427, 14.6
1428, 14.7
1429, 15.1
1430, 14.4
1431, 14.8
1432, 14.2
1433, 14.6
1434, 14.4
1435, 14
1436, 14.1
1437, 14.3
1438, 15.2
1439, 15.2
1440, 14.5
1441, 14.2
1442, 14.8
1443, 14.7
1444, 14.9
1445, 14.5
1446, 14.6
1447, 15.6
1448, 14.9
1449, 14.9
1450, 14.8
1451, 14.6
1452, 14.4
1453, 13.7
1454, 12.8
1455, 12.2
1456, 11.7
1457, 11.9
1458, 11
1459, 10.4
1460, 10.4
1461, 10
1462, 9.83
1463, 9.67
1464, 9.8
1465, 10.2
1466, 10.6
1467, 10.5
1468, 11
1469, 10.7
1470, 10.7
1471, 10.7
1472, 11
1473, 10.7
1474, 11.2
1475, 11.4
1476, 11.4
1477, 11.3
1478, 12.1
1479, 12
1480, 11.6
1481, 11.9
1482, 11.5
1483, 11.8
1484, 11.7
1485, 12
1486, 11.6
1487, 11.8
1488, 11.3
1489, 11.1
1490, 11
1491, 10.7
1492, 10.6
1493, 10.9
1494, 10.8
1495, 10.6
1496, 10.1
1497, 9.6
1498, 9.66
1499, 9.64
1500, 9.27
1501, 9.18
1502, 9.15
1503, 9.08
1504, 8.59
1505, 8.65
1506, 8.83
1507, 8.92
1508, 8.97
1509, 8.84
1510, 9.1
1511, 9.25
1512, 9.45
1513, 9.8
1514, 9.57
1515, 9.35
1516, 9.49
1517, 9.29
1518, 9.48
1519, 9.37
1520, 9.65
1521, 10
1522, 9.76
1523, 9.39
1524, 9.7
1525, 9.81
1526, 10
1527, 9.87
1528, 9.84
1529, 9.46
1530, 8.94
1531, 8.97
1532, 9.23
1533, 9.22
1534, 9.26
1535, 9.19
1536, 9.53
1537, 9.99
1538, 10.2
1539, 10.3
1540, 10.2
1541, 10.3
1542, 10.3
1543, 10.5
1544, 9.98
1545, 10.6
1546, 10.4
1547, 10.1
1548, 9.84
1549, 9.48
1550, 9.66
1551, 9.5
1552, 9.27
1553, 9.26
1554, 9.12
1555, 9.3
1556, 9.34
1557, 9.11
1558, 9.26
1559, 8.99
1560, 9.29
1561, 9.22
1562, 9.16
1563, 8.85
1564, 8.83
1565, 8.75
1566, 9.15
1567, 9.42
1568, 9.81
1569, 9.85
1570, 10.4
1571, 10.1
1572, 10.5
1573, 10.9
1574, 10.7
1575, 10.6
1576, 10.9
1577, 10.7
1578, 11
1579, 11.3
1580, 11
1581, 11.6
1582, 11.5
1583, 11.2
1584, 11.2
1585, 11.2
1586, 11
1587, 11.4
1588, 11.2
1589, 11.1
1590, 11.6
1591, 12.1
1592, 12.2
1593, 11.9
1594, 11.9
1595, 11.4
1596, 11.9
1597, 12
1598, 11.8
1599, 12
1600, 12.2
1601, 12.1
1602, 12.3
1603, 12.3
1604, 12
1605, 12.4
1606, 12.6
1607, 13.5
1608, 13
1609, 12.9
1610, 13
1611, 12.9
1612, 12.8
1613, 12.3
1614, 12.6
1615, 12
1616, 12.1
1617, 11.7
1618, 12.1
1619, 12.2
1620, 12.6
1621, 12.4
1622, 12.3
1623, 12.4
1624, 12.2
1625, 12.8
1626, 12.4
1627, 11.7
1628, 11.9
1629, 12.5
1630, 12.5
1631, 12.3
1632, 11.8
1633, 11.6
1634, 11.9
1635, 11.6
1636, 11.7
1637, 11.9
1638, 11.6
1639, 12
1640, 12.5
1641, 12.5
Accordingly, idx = 0.08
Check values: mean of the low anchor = 12.5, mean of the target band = 11.1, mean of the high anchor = 10.5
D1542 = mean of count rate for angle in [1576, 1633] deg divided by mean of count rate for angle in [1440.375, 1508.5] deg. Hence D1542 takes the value 1.1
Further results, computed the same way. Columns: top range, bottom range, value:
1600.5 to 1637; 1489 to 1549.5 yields 1.27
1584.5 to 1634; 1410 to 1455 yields 0.87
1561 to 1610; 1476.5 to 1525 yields 1.10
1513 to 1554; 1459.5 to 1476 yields 0.92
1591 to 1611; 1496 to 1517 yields 1.33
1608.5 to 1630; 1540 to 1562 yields 1.28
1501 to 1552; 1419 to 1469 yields 0.72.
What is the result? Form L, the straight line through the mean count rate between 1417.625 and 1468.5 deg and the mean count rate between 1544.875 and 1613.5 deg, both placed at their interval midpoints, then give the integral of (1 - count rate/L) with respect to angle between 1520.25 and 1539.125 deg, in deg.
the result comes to 3.5 deg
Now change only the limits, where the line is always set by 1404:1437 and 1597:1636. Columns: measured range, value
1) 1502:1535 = 8.7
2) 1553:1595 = 6.9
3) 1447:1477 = 2.9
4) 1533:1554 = 4.6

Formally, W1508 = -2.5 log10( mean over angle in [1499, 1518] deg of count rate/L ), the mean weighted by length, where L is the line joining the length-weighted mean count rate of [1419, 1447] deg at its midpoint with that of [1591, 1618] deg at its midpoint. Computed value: 0.42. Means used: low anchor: 14.4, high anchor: 12.3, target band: 9.18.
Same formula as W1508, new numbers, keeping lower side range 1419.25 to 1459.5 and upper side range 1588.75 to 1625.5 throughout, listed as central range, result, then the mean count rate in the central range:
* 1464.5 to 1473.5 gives 0.27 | 10.7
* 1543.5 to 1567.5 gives 0.34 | 9.41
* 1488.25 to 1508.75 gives 0.34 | 9.77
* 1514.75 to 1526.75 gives 0.34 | 9.62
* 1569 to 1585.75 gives 0.16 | 10.9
